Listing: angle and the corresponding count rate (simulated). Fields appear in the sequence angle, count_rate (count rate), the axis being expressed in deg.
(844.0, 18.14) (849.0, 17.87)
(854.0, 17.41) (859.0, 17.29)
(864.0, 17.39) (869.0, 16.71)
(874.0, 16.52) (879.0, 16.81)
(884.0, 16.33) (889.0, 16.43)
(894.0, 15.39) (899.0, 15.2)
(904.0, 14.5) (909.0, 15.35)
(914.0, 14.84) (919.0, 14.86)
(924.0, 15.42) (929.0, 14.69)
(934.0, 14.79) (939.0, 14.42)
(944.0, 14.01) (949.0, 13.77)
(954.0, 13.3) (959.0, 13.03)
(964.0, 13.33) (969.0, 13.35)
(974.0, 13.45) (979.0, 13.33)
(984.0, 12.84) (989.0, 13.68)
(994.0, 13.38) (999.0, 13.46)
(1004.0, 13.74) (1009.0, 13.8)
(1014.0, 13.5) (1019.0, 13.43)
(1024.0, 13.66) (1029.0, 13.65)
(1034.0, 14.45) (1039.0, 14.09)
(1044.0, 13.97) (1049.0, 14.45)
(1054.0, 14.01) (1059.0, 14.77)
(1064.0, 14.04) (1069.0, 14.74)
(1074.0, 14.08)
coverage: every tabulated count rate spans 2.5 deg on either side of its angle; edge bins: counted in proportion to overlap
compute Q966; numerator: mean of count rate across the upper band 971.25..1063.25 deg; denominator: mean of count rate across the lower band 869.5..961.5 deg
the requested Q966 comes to 0.9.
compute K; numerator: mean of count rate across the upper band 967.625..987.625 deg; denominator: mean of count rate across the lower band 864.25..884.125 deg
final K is 0.79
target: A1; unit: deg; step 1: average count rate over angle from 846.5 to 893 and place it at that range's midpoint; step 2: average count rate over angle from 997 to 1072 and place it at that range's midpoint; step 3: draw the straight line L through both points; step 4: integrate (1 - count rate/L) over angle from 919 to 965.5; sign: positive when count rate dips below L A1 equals 4.5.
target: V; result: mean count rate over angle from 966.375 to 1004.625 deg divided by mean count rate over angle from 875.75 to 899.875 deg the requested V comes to 0.83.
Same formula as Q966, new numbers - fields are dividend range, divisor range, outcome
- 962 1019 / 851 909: 0.82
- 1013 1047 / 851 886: 0.82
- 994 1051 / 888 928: 0.91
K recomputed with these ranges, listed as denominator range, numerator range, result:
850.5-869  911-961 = 0.83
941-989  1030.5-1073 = 1.07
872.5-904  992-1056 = 0.87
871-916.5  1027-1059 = 0.90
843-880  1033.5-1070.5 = 0.83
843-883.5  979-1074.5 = 0.81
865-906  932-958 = 0.87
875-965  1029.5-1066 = 0.96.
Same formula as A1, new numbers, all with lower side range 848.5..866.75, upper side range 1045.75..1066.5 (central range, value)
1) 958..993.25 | 5.14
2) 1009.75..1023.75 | 1.30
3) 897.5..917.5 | 2.04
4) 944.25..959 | 2.25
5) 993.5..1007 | 1.45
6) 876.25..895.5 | 0.80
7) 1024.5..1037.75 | 0.63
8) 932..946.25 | 1.55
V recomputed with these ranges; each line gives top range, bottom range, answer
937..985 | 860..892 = 0.81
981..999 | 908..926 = 0.88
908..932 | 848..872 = 0.87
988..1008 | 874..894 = 0.83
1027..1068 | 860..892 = 0.85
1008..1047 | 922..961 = 0.98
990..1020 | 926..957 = 0.96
